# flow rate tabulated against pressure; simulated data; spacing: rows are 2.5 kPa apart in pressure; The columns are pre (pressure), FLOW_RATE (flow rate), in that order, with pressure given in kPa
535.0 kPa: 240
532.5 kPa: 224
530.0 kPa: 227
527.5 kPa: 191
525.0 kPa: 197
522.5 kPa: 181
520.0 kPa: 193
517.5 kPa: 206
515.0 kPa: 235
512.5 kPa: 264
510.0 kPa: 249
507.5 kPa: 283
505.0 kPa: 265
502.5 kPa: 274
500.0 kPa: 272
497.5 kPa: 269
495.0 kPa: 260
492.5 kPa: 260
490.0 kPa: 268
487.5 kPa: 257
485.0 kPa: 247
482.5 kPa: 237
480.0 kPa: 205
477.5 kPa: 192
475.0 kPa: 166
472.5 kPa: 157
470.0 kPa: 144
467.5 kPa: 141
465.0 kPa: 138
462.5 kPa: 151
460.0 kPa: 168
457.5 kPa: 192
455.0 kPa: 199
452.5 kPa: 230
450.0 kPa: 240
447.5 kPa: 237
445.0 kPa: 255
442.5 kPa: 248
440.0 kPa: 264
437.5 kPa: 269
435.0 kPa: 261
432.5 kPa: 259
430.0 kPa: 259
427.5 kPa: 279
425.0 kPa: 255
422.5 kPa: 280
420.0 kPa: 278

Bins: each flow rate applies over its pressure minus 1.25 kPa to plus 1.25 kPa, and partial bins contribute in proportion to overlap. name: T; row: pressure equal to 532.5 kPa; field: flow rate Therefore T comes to 224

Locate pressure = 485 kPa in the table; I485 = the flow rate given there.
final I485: 247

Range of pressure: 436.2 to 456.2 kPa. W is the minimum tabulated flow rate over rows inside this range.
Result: 199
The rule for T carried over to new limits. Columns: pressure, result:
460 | 168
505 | 265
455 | 199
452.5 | 230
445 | 255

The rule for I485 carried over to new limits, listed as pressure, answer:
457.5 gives 192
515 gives 235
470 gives 144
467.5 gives 141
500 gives 272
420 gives 278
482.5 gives 237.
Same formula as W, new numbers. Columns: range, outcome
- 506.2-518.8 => 206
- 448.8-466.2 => 138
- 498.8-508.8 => 265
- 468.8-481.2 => 144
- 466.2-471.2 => 141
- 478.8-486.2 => 205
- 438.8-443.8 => 248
